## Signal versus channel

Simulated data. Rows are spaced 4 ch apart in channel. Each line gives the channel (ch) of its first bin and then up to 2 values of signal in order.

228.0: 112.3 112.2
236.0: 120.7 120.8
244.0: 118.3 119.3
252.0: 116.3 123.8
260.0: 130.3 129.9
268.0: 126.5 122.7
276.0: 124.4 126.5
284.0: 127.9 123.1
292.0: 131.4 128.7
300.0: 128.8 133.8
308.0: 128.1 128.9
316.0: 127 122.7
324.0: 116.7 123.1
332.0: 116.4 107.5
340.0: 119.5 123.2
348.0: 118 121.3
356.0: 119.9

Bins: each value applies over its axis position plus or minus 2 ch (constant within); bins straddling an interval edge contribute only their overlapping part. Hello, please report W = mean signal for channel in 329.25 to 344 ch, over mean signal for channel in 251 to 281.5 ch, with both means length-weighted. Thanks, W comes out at 0.93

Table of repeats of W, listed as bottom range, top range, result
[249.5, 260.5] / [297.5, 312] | 1.06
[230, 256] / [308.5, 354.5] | 1.02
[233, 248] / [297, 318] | 1.08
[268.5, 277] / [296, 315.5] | 1.05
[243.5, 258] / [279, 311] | 1.08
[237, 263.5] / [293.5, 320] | 1.06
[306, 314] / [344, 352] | 0.93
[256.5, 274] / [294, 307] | 1.03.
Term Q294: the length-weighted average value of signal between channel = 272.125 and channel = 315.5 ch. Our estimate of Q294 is 128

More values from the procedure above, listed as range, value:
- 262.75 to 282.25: 126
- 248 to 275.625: 124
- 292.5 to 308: 130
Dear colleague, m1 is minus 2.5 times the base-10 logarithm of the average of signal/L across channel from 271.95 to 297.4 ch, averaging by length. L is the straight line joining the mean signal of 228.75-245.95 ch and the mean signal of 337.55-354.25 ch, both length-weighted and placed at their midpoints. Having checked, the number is -0.07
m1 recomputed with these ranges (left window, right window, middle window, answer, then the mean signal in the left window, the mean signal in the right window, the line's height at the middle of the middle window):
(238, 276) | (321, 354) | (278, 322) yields -0.064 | 123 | 118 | 121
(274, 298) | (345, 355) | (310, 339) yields 0.023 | 127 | 120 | 123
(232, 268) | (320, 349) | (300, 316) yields -0.090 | 122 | 118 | 119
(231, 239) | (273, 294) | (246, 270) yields -0.023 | 118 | 126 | 122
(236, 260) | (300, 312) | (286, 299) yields 0.002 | 121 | 130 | 128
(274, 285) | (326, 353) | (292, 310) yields -0.057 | 126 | 118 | 123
